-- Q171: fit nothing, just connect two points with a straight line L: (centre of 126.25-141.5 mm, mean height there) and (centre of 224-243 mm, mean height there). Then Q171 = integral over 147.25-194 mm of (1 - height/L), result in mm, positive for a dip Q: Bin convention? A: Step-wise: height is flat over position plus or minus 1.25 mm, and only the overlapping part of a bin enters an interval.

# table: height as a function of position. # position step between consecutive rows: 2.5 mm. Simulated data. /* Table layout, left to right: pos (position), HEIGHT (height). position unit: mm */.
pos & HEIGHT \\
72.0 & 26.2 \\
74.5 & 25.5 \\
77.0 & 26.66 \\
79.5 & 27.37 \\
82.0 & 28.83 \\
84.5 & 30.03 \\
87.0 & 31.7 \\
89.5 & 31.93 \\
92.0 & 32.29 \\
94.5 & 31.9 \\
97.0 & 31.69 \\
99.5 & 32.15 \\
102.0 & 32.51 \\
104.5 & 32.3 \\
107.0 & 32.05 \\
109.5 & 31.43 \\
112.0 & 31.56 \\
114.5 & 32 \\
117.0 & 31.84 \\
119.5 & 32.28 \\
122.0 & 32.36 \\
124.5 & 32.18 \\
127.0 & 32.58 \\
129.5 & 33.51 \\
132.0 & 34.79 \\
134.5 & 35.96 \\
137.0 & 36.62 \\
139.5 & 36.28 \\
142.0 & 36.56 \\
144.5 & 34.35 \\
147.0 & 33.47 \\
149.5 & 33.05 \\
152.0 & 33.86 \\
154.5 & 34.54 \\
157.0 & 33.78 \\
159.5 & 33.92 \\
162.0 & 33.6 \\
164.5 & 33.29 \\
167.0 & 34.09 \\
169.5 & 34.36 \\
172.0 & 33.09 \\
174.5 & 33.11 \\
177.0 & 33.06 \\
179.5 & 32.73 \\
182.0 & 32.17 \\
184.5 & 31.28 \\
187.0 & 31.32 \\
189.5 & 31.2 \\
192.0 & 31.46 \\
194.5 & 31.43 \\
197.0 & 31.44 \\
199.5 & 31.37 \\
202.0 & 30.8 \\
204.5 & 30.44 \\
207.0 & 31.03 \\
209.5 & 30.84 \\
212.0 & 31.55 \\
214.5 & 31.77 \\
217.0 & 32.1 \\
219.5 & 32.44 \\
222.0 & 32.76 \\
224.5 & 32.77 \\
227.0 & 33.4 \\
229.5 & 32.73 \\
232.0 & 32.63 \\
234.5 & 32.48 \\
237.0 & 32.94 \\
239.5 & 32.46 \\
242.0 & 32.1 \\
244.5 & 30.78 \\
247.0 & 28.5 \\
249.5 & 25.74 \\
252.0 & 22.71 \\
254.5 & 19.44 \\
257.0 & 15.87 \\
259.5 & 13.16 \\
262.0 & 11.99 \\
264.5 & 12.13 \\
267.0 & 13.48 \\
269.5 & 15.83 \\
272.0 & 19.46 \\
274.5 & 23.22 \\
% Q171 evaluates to 1.7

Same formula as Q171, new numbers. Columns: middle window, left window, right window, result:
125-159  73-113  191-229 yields -3.8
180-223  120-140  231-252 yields 0.3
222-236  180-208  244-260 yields -3.7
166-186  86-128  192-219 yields -0.9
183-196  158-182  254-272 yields -0.8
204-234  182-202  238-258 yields -3.4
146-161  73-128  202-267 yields -2.1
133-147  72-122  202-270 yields -2.9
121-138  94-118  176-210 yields -1.2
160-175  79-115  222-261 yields -2.0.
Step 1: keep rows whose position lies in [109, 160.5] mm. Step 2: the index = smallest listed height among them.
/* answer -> 31.43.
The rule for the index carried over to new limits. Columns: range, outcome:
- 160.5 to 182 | 32.17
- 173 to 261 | 13.16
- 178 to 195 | 31.2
